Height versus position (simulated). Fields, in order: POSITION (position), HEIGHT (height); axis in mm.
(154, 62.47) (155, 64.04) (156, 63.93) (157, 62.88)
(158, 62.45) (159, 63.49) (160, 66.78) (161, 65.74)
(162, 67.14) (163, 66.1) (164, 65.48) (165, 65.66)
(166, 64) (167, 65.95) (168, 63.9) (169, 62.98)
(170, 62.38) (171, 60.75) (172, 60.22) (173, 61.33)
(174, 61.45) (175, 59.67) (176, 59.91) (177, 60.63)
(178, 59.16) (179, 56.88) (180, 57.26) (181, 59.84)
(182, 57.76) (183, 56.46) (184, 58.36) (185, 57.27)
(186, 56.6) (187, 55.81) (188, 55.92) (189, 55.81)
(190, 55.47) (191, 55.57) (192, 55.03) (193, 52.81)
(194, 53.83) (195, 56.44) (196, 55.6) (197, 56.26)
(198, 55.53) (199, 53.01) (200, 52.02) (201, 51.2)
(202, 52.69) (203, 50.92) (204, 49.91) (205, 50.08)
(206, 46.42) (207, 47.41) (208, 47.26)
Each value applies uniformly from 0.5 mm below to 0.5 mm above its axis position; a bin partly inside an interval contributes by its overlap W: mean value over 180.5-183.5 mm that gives 58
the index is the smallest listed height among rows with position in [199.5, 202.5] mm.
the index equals 51.2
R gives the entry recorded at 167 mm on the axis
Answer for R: 65.95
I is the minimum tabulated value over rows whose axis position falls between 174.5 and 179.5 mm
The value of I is 56.88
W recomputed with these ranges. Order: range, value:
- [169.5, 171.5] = 61.6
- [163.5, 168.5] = 65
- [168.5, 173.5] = 61.5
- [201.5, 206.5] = 50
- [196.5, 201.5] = 53.6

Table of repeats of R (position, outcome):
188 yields 55.92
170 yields 62.38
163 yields 66.1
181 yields 59.84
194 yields 53.83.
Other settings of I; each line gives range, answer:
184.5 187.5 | 55.81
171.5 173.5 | 60.22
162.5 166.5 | 64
